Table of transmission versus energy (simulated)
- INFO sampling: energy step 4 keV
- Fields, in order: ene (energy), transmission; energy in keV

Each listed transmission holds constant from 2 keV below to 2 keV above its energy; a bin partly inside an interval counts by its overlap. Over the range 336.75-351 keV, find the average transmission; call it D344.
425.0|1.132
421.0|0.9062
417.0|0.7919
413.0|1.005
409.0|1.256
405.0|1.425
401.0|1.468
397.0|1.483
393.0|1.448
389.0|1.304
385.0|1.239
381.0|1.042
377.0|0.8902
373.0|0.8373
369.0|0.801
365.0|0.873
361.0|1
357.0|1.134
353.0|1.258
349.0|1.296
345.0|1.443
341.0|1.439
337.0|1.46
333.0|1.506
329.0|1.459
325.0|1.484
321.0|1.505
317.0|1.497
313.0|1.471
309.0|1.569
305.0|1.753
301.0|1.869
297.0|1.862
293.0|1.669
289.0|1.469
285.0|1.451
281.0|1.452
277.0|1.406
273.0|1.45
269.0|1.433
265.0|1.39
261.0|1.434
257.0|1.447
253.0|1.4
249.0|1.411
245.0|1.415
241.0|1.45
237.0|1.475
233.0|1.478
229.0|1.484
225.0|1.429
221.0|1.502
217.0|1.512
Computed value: 1.4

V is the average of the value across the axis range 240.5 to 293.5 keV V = 1.44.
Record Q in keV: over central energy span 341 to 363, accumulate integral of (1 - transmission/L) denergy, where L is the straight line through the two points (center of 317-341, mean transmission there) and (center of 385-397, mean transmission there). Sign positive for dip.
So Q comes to 3.0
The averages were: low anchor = 1.48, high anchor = 1.37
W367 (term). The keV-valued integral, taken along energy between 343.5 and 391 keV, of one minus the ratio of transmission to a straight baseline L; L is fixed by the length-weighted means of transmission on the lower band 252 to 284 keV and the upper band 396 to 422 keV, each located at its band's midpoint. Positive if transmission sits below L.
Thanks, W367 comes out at 6.5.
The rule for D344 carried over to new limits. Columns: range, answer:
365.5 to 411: 1.19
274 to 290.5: 1.44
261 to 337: 1.53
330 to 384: 1.16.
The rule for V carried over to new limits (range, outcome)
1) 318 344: 1.48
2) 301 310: 1.72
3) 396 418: 1.25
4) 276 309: 1.62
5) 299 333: 1.57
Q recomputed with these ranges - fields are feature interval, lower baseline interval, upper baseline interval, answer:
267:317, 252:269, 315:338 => -4.0 keV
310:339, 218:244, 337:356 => -2.3 keV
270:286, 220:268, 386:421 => -0.4 keV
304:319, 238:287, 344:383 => -3.8 keV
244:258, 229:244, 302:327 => 0.6 keV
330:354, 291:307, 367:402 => 1.0 keV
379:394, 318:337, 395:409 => 2.0 keV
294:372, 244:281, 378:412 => -1.9 keV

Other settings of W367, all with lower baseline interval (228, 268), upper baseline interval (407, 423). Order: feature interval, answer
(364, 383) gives 3.63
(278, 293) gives -1.64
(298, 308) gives -3.89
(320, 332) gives -2.49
